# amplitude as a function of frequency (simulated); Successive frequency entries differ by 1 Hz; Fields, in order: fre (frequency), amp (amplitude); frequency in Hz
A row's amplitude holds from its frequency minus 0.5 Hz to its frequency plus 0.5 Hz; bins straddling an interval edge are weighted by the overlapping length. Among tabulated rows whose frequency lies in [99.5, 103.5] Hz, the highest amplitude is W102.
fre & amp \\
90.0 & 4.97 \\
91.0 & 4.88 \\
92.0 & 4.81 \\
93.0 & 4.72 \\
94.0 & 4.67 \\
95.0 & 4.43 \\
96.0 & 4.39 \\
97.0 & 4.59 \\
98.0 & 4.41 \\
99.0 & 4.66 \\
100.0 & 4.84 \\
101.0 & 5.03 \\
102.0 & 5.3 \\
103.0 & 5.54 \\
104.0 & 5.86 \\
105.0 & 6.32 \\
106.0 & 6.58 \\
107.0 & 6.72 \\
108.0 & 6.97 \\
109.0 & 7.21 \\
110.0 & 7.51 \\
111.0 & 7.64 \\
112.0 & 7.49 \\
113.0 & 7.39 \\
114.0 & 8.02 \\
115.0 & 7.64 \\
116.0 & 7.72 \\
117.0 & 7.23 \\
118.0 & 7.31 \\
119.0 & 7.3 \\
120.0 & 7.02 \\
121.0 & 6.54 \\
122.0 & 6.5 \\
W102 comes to 5.54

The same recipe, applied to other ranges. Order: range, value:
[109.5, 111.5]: 7.64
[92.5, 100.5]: 4.84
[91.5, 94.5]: 4.81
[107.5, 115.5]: 8.02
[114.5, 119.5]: 7.72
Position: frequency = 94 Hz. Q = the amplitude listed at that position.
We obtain 4.67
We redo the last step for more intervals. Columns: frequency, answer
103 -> 5.54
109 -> 7.21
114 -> 8.02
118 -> 7.31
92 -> 4.81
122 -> 6.5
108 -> 6.97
